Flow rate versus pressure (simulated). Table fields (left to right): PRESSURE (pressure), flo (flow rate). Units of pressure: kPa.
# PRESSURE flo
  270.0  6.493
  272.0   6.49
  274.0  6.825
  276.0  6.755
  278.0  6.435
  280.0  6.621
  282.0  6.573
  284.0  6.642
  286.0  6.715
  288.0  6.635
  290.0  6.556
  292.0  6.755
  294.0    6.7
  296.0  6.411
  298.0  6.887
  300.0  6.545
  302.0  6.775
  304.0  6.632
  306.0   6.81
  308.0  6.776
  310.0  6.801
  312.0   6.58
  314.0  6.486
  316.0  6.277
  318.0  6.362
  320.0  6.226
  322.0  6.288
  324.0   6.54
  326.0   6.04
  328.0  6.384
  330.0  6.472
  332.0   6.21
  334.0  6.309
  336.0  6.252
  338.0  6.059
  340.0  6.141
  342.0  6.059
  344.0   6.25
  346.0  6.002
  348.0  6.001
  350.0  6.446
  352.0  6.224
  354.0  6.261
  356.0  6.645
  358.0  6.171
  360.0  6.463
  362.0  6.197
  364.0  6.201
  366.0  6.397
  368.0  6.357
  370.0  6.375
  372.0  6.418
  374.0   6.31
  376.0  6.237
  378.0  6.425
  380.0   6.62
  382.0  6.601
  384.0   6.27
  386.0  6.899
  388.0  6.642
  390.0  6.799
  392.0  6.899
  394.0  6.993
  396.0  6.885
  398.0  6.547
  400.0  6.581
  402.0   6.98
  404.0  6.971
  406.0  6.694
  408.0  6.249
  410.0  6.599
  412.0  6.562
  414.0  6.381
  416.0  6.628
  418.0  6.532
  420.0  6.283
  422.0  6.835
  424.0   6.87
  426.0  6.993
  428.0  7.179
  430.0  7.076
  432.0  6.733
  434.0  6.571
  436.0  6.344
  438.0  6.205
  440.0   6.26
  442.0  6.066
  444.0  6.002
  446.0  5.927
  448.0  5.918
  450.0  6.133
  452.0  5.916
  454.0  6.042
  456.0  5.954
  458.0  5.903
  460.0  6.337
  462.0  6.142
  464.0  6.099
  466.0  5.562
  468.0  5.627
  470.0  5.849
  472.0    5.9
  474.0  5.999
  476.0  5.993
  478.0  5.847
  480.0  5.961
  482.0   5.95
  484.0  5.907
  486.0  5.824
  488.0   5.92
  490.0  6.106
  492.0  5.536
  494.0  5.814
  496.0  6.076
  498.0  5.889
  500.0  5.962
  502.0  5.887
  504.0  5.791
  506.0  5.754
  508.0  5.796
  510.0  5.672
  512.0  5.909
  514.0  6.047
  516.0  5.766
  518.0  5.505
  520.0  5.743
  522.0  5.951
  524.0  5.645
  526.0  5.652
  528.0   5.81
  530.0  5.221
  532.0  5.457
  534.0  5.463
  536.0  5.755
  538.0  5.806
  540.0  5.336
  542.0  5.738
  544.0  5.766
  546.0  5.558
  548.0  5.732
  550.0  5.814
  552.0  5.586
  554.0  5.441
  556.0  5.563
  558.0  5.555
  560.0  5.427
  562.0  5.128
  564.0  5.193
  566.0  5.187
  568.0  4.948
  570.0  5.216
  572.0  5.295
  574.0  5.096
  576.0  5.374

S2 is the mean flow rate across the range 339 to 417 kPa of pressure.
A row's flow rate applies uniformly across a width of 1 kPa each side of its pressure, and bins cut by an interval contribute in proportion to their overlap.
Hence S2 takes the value 6.47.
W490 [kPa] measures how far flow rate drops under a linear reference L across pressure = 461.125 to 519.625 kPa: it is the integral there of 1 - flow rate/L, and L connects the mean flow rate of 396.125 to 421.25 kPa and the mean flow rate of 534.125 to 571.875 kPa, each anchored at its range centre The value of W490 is 0.98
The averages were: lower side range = 6.6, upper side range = 5.48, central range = 5.86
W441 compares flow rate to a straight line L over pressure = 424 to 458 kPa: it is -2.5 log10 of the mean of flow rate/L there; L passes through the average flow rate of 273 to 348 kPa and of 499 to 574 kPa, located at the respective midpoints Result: -0.07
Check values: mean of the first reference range 6.47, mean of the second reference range 5.59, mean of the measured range 6.34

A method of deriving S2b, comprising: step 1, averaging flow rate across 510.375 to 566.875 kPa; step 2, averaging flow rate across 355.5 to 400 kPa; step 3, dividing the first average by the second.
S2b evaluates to 0.86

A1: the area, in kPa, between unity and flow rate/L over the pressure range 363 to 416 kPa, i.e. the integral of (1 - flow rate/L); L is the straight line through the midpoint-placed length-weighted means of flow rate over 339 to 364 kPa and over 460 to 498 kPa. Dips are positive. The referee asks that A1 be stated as -3.8 kPa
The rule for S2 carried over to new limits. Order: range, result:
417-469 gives 6.29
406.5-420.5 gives 6.48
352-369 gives 6.33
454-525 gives 5.88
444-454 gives 5.98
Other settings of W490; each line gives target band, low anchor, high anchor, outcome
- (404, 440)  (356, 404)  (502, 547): -1.9 kPa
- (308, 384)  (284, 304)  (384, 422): 3.8 kPa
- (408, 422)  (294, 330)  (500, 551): -0.9 kPa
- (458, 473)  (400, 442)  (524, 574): 0.7 kPa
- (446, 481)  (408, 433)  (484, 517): 1.7 kPa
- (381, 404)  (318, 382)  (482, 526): -2.2 kPa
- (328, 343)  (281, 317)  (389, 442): 1.0 kPa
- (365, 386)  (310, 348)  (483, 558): -0.9 kPa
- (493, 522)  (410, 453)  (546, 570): 0.0 kPa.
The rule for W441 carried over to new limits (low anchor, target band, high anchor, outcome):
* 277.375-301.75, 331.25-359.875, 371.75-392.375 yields 0.061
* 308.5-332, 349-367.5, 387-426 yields 0.033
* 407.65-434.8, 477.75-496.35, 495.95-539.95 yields 0.027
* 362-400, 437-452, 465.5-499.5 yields 0.011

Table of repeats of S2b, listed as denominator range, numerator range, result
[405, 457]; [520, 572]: 0.86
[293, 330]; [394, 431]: 1.03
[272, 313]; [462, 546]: 0.87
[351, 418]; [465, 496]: 0.90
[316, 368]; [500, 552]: 0.91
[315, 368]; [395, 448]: 1.05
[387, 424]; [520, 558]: 0.84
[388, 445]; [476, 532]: 0.88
